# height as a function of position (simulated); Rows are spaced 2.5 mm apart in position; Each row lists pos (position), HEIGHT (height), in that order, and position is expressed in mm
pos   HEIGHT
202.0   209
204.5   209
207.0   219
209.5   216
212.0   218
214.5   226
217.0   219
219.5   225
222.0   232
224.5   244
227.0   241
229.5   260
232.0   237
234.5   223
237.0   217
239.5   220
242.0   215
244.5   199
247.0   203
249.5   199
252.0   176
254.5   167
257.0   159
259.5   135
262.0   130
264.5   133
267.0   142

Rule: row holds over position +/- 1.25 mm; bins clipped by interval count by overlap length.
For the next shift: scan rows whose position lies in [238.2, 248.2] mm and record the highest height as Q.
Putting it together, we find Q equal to 220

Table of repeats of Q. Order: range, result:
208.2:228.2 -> 244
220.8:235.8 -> 260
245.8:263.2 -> 203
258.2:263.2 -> 135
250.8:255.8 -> 176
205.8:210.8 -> 219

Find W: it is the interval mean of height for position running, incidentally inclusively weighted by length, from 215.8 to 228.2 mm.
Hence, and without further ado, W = 232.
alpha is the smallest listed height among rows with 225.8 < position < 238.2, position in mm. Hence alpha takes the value 217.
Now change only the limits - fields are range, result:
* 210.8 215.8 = 218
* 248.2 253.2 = 176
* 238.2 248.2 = 199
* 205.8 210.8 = 216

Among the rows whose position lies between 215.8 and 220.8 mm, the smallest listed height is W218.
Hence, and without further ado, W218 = 219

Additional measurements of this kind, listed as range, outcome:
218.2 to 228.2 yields 225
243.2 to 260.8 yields 135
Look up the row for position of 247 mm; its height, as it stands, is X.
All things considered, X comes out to 203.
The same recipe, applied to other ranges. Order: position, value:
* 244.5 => 199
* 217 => 219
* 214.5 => 226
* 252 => 176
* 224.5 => 244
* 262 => 130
